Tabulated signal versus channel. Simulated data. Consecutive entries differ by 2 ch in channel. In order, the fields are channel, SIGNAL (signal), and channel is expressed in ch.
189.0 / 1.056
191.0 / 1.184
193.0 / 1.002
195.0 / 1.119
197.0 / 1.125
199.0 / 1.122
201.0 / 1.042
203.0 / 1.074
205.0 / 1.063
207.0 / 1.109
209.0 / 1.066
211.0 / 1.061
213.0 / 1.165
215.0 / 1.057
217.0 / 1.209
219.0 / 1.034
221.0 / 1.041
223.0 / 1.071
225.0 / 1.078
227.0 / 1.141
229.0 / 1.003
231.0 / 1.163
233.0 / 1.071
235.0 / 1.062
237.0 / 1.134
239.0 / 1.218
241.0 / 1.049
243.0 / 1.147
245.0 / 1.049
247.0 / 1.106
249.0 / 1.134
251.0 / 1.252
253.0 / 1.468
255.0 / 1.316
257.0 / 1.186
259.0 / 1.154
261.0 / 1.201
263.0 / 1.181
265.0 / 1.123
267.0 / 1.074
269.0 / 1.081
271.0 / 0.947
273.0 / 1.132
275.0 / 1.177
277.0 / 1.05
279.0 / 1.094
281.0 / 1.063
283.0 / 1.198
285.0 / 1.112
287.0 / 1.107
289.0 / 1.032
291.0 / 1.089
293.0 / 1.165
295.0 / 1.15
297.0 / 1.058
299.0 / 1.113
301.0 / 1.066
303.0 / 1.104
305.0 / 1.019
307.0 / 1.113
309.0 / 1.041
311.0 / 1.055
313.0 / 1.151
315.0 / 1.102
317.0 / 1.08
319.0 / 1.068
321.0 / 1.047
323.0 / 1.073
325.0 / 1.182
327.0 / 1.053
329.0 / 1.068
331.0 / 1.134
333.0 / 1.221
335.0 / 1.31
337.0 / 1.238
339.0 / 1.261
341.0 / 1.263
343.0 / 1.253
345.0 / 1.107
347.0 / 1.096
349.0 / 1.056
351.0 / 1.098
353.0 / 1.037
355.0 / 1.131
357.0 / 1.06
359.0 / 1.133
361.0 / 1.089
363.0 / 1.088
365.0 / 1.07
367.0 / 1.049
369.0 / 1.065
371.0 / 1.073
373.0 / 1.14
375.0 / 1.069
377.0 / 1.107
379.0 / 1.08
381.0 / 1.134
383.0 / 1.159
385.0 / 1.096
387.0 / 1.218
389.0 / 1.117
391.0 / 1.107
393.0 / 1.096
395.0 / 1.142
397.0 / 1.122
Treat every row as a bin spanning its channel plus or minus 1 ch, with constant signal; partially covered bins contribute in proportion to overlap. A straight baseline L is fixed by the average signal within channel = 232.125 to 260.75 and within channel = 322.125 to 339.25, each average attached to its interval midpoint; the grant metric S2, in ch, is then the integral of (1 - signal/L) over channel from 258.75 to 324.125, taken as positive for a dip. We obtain 3.99 ch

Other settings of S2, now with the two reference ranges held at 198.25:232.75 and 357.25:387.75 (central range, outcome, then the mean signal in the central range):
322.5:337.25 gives -0.81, 1.16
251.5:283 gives -1.74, 1.15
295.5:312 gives 0.34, 1.07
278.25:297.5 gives -0.24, 1.11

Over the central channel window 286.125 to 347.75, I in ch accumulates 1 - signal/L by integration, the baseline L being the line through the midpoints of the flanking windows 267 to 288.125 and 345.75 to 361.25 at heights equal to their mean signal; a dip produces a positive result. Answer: -1.83 ch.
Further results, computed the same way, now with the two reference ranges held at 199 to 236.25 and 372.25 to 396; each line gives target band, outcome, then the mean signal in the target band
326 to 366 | -0.9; 1.14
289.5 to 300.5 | -0.1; 1.11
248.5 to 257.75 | -1.6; 1.28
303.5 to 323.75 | 0.6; 1.08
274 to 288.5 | -0.2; 1.11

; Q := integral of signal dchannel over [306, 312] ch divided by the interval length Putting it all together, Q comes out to 1.07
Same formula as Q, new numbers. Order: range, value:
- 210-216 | 1.09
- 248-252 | 1.19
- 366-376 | 1.08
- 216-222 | 1.09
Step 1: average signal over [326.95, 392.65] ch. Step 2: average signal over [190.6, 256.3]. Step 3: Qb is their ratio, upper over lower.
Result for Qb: 1.01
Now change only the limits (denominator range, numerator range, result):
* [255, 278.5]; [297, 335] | 0.98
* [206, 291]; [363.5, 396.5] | 0.99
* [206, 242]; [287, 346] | 1.03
